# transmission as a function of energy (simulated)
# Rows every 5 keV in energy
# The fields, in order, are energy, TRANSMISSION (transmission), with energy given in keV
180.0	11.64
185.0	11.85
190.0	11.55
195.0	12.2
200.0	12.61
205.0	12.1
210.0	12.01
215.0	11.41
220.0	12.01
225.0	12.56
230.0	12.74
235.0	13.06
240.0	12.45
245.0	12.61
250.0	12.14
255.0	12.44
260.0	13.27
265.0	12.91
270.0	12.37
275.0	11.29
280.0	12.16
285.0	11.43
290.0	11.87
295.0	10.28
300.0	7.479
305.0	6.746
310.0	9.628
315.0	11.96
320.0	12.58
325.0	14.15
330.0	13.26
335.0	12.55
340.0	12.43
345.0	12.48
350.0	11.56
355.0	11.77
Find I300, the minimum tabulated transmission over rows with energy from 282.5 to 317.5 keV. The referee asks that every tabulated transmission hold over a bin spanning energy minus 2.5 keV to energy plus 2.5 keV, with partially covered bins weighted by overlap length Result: 6.746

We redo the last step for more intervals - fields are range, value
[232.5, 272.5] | 12.14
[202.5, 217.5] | 11.41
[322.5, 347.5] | 12.43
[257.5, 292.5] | 11.29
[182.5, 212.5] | 11.55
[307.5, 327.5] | 9.628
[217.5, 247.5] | 12.01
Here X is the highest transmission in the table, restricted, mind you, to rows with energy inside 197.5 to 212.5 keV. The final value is 12.61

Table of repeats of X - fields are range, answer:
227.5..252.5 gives 13.06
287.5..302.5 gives 11.87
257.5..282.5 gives 13.27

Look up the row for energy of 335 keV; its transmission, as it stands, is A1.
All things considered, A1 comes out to 12.55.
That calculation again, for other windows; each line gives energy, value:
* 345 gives 12.48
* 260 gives 13.27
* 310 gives 9.628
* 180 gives 11.64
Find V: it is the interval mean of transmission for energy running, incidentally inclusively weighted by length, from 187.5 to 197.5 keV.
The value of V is 11.9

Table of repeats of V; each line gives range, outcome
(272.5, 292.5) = 11.7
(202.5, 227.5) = 12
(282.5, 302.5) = 10.3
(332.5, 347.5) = 12.5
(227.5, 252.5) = 12.6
